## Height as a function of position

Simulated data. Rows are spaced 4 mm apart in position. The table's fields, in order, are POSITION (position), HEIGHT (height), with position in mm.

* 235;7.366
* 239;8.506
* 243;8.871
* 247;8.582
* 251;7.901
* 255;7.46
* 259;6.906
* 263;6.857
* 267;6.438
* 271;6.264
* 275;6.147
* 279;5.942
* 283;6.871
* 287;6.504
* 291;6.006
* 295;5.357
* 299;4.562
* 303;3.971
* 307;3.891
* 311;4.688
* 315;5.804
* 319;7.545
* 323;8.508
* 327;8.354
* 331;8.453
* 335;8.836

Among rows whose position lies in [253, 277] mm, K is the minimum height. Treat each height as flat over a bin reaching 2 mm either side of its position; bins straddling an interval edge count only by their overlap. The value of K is 6.147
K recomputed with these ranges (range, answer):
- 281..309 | 3.891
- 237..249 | 8.506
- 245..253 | 7.901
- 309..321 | 4.688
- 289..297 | 5.357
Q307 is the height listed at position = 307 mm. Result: 3.891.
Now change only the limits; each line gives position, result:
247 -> 8.582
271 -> 6.264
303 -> 3.971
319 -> 7.545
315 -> 5.804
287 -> 6.504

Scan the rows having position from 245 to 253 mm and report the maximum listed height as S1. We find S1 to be 8.582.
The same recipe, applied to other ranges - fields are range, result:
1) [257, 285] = 6.906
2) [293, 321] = 7.545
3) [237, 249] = 8.871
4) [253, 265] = 7.46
